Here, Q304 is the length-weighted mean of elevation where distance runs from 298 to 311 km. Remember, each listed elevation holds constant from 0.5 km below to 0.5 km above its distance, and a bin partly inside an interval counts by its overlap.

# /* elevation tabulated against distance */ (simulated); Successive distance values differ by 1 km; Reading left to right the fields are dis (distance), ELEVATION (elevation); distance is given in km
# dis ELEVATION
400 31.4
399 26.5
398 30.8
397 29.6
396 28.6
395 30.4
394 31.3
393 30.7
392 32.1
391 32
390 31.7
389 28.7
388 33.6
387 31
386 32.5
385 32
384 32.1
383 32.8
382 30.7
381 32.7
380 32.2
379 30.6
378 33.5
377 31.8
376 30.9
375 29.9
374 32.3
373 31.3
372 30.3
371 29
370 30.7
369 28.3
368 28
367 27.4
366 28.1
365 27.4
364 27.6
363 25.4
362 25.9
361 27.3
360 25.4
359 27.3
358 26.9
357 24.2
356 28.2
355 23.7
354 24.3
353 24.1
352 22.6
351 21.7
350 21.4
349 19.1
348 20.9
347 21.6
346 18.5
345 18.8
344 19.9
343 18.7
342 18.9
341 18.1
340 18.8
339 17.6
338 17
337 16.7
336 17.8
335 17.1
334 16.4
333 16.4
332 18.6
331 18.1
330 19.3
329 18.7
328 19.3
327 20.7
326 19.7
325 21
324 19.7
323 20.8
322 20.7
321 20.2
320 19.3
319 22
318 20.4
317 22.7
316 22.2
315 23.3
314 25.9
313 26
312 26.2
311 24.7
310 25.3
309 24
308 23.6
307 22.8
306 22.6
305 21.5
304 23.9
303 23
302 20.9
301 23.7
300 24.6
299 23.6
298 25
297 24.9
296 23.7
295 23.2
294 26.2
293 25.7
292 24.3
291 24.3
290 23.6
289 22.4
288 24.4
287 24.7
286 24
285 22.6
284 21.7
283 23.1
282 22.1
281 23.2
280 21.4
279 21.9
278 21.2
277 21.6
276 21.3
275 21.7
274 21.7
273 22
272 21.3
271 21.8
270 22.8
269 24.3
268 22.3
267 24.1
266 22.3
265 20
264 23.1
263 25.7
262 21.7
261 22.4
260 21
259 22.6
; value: 23.4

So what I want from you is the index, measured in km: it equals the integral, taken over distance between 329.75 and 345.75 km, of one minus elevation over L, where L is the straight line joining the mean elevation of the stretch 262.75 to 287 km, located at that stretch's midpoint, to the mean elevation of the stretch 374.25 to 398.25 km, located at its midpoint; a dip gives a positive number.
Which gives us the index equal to 5.5 km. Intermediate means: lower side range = 22.4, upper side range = 31.4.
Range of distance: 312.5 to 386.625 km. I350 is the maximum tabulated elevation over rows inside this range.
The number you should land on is 33.5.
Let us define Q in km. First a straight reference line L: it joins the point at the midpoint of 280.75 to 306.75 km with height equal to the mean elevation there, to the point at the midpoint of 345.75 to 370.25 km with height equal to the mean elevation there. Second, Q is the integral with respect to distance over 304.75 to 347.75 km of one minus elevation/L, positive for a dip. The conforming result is 6.71 km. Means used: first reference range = 23.6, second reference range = 25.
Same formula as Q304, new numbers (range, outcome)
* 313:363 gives 21.1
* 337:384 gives 25.7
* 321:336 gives 19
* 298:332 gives 22.1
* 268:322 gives 23.1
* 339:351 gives 19.5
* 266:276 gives 22.4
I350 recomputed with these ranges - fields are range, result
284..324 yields 26.2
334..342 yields 18.9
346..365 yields 28.2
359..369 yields 28.3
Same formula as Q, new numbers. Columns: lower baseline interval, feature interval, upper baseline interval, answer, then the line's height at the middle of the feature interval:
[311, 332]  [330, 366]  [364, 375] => 6.0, 25.7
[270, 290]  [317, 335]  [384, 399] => 4.4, 25.9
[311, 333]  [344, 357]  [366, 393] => 2.0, 26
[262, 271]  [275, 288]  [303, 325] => 0.2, 22.9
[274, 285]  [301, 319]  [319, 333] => -2.6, 20.4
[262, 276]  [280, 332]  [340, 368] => 0.5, 22.9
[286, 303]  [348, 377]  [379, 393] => 3.0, 29.8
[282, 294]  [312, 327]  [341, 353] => 0.1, 21.9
